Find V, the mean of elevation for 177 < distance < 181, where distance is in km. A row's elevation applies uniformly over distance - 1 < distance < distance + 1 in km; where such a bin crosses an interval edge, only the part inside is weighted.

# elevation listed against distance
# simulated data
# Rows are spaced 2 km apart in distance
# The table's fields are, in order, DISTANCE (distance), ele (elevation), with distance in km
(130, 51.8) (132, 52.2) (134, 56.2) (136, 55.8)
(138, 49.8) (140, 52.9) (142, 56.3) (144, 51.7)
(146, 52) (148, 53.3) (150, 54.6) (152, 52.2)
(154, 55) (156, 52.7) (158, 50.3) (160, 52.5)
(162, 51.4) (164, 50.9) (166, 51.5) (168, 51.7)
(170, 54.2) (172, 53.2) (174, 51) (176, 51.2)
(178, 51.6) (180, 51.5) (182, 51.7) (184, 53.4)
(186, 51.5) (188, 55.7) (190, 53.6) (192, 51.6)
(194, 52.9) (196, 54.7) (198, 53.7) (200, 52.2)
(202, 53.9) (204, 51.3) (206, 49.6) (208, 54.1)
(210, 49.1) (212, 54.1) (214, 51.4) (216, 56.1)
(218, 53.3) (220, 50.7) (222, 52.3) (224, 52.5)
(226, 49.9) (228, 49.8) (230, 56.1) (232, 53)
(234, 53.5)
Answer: 51.5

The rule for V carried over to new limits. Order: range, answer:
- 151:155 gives 53.6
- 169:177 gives 52.4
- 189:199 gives 53.3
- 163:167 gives 51.2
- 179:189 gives 52.8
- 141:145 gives 54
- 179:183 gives 51.6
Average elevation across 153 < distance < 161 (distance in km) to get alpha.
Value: 52.6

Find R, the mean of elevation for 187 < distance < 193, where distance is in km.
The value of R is 53.6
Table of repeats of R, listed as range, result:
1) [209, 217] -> 52.7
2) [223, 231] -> 52.1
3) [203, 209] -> 51.7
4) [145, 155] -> 53.4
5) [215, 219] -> 54.7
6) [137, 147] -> 52.5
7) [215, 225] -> 53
